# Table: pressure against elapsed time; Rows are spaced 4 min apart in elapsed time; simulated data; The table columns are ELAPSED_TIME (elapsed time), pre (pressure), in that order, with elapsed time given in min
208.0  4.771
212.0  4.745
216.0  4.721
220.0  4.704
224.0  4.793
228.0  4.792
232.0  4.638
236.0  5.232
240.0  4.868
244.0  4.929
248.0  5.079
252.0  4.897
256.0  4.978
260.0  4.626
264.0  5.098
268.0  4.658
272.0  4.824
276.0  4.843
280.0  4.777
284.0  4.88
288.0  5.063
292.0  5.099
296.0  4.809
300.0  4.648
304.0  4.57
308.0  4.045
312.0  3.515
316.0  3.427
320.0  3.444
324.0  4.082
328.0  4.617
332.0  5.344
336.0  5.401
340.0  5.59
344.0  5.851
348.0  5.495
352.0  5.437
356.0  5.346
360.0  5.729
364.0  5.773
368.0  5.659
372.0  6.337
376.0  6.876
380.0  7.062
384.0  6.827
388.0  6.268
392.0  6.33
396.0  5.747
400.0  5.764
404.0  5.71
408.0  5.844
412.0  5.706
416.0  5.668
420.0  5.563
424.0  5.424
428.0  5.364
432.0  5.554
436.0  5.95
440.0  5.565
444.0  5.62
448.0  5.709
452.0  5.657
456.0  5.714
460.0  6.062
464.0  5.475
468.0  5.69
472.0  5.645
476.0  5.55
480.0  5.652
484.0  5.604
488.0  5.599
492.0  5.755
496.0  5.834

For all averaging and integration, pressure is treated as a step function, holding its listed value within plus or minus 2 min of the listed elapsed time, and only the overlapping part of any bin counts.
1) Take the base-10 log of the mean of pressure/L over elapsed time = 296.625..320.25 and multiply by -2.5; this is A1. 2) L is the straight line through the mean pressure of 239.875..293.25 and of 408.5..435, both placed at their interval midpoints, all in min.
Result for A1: 0.25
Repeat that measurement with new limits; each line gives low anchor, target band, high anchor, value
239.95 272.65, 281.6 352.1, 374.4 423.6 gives 0.146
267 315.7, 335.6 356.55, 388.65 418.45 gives -0.068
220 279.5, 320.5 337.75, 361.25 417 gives 0.180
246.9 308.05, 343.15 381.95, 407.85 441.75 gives -0.130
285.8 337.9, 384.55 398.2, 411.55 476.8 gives -0.195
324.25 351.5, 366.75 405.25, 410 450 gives -0.151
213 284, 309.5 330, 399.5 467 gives 0.327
